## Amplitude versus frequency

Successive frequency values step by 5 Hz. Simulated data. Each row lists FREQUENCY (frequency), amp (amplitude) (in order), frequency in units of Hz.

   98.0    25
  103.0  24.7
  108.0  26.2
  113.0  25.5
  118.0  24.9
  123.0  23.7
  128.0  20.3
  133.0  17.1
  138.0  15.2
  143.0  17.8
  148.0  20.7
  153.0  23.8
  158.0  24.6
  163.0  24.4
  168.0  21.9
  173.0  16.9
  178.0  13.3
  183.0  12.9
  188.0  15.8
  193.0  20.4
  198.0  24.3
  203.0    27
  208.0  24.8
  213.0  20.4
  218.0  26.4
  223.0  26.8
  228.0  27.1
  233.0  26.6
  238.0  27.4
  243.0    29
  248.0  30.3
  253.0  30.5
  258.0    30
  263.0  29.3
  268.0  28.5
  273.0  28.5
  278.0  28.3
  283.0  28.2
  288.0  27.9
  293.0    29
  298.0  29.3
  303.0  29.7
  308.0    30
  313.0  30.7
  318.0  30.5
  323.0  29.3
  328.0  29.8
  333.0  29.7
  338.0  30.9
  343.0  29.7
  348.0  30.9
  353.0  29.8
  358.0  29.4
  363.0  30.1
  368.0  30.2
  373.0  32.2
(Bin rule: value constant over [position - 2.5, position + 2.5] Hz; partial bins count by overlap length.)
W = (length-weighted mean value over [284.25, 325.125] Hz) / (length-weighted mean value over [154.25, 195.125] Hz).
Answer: 1.56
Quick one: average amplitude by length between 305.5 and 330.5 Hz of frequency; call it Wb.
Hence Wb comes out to 30.1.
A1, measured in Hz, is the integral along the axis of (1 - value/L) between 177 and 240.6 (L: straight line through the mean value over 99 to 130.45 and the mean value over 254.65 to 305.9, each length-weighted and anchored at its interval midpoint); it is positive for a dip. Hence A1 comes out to 9.9 Hz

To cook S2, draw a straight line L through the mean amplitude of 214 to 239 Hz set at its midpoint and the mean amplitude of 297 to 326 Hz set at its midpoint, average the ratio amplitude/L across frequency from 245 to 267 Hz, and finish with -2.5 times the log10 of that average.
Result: -0.085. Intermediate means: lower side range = 26.4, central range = 29.9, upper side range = 29.9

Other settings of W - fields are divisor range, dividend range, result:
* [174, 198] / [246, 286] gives 1.76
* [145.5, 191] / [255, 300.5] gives 1.49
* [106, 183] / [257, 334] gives 1.41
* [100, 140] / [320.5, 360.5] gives 1.34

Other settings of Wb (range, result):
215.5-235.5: 26.7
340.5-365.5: 30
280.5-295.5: 28.4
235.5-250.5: 28.9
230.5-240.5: 27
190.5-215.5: 23.4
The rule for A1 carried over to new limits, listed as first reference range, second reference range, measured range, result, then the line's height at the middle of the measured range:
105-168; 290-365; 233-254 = -1.9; 26.4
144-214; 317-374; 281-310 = -1.8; 27.3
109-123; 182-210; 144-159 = 0.6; 23.3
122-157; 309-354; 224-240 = -1.4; 24.8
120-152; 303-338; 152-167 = -2.4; 20.8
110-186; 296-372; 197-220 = -1.1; 23.4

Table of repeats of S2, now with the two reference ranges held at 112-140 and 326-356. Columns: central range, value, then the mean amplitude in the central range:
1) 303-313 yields -0.05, 30.1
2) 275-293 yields -0.02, 28.3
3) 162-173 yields 0.06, 21.6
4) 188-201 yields 0.13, 21.3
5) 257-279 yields -0.07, 28.9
